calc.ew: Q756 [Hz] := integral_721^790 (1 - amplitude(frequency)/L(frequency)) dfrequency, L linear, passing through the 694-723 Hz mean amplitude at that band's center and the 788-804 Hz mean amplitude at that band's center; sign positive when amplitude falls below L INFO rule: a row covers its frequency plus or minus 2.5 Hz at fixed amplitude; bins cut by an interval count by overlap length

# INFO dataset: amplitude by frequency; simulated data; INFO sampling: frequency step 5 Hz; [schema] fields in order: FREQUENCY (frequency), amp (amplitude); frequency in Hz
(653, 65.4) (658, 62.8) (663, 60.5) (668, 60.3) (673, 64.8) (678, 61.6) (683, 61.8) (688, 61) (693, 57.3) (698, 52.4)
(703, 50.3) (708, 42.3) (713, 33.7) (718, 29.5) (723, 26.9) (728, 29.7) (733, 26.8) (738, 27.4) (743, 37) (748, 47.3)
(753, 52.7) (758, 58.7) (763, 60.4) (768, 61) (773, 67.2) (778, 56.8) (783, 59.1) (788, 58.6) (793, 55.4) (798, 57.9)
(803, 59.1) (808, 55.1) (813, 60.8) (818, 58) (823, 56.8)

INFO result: 3.8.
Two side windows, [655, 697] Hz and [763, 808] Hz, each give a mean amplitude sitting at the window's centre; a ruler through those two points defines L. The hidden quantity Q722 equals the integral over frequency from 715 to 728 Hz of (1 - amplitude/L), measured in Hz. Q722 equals 6.8 Hz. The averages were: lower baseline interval 61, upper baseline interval 59.2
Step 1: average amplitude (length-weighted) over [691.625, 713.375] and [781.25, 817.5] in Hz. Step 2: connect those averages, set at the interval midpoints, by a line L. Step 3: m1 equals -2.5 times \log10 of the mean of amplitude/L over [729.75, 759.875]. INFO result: 0.27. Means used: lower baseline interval 48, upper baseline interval 58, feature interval 41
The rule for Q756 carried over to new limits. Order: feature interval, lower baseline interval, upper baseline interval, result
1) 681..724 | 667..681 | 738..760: 7.7 Hz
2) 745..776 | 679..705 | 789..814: -0.1 Hz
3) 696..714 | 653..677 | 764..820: 4.7 Hz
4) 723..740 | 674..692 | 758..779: 9.3 Hz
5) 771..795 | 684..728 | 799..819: -2.1 Hz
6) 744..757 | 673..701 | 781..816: 2.0 Hz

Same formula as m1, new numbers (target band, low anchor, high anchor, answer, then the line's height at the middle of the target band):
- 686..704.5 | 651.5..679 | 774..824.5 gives 0.11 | 61.5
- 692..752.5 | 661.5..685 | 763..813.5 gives 0.50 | 60.7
